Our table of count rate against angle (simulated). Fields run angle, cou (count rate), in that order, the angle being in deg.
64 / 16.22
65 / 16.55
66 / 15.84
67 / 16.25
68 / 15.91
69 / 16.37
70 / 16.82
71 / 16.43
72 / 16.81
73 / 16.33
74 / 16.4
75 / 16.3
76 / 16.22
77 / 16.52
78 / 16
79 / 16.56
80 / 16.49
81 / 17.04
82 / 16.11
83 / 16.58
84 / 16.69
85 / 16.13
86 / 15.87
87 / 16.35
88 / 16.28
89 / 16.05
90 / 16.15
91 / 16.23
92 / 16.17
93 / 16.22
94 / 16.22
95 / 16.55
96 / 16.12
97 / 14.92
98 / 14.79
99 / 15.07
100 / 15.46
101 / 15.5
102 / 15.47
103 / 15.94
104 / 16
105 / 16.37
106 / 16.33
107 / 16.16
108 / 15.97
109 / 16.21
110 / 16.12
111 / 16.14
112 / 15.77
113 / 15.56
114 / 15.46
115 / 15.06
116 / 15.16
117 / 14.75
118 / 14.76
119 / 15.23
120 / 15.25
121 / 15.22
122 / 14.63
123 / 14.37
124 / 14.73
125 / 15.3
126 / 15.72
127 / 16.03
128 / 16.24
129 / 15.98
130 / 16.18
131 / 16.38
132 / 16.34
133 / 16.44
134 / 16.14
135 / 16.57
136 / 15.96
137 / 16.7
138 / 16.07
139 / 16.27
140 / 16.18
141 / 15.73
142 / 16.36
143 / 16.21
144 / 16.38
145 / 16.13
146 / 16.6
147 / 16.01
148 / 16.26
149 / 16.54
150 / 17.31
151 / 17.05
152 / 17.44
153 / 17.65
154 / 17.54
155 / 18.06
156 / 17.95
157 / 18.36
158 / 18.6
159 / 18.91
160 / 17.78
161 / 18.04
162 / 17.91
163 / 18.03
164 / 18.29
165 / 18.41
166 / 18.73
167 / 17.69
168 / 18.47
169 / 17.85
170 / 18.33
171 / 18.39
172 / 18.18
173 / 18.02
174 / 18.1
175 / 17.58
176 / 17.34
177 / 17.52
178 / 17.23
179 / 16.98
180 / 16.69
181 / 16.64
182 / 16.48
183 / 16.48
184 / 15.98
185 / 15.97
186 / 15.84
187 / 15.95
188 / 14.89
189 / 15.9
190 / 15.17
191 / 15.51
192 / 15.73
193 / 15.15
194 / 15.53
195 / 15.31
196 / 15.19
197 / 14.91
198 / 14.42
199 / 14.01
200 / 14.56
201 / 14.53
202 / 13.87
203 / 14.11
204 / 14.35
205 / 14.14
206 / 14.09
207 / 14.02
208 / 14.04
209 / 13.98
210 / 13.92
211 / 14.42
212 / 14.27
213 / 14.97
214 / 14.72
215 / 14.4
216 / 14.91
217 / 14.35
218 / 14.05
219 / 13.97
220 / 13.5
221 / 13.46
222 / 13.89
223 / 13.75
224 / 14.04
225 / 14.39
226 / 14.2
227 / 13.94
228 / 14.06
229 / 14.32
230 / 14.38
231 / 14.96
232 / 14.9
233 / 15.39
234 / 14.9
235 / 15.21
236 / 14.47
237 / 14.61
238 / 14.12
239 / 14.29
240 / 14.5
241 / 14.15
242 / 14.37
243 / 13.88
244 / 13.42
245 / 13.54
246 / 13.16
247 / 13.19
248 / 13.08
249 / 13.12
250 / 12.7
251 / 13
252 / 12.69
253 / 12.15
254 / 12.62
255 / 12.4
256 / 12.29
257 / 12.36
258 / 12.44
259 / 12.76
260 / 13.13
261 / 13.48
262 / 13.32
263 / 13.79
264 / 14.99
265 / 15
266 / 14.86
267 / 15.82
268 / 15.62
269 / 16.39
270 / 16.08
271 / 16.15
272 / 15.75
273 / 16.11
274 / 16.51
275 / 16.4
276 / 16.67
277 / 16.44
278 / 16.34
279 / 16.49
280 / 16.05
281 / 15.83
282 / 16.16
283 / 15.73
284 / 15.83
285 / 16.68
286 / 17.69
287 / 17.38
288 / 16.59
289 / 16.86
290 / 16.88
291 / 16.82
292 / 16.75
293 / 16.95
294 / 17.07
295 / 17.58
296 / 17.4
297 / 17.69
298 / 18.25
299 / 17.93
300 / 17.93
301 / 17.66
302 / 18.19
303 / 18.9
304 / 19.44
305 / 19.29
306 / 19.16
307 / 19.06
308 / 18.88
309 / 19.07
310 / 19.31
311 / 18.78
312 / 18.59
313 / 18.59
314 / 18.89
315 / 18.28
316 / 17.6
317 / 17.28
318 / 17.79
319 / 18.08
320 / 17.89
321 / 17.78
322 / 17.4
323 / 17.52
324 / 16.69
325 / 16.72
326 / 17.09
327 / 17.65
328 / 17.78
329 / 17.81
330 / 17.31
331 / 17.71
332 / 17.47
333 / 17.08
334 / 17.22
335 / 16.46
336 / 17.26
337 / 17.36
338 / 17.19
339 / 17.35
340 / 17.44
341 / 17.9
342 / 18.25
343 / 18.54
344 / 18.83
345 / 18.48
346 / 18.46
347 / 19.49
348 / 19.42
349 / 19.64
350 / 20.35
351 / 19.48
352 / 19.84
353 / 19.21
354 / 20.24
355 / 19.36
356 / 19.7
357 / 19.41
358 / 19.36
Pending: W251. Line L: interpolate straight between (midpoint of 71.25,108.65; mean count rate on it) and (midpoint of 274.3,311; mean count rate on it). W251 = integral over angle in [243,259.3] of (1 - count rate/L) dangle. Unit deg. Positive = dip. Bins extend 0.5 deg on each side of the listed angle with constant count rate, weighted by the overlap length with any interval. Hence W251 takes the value 4.1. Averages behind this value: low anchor 16.1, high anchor 17.4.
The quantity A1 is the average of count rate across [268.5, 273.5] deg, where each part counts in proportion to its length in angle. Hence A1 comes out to 16.1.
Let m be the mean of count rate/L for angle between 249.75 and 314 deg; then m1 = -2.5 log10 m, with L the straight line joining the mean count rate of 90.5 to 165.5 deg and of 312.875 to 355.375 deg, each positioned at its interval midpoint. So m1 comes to 0.09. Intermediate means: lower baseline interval 16.3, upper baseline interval 18.1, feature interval 16.2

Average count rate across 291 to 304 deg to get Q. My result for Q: 17.7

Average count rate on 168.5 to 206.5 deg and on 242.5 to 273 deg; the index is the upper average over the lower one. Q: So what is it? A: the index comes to 0.9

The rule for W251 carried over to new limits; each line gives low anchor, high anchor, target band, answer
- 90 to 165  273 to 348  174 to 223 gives 4.9 deg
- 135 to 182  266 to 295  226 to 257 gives 5.5 deg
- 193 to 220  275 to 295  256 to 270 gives 1.6 deg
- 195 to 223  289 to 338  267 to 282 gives 0.3 deg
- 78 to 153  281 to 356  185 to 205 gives 2.1 deg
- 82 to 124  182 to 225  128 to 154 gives -1.9 deg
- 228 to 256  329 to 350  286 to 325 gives -3.3 deg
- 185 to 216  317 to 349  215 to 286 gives 6.3 deg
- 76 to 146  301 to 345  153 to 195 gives -1.7 deg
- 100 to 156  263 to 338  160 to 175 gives -1.7 deg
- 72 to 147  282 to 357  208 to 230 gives 3.7 deg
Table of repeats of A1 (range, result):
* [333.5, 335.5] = 16.8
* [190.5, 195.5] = 15.4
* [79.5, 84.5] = 16.6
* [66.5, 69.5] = 16.2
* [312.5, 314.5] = 18.7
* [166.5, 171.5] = 18.1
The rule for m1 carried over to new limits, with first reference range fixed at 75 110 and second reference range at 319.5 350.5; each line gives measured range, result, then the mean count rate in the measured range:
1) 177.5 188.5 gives 0.03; 16.3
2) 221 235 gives 0.19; 14.4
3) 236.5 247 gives 0.22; 14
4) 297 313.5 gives -0.06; 18.7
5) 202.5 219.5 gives 0.19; 14.3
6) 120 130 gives 0.06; 15.4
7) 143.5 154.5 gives -0.02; 16.8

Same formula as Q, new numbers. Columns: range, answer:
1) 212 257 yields 13.9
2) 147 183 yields 17.7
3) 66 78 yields 16.4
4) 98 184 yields 16.6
